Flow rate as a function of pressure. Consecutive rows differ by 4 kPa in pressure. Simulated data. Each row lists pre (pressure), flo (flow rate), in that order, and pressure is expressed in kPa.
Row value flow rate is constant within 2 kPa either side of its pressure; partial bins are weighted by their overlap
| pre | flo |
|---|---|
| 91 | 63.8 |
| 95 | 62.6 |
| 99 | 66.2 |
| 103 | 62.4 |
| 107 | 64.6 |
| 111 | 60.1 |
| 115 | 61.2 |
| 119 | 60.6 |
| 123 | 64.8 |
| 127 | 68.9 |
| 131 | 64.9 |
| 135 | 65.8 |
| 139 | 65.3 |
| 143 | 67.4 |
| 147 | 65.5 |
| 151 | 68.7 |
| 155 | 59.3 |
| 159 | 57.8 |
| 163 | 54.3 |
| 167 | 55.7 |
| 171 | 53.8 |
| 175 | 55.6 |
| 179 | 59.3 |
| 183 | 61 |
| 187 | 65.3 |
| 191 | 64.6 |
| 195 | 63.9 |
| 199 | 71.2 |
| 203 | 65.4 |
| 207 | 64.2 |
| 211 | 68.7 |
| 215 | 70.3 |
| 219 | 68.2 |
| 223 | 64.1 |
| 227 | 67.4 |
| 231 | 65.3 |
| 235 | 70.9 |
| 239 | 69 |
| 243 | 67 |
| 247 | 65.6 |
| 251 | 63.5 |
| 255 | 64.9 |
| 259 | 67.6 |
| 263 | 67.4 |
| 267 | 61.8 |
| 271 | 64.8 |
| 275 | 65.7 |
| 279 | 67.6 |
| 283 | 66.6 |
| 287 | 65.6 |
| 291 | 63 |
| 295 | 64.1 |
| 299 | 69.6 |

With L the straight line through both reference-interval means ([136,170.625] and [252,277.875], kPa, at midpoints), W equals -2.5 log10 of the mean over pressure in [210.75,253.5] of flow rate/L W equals -0.05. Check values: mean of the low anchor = 61.5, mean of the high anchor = 65.4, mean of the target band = 67.2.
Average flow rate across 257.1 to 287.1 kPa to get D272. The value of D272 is 65.9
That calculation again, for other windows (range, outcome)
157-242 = 63.7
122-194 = 62.1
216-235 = 67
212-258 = 67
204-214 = 66.7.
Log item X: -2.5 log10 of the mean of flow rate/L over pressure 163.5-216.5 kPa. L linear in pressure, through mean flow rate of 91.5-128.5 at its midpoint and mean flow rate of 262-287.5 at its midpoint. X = 0.03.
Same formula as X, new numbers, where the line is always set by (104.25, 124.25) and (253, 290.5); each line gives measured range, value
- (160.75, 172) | 0.16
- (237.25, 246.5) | -0.04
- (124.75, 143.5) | -0.06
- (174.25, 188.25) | 0.06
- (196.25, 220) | -0.06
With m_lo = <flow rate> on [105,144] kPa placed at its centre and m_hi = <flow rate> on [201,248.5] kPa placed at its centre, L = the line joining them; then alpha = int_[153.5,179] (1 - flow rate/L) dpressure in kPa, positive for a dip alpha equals 3.6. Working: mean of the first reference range 64.3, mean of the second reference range 67.2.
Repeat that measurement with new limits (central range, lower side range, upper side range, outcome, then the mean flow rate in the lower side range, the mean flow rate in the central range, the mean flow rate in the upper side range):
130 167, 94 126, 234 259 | 0.7 kPa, 63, 62.8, 66.7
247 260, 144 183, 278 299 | -0.3 kPa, 59.2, 65.2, 65.7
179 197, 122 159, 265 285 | 0.6 kPa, 65.2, 63.2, 65.3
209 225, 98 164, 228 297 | -0.7 kPa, 63.5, 67.8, 65.9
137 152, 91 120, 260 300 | -0.8 kPa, 62.7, 66.6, 65.6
